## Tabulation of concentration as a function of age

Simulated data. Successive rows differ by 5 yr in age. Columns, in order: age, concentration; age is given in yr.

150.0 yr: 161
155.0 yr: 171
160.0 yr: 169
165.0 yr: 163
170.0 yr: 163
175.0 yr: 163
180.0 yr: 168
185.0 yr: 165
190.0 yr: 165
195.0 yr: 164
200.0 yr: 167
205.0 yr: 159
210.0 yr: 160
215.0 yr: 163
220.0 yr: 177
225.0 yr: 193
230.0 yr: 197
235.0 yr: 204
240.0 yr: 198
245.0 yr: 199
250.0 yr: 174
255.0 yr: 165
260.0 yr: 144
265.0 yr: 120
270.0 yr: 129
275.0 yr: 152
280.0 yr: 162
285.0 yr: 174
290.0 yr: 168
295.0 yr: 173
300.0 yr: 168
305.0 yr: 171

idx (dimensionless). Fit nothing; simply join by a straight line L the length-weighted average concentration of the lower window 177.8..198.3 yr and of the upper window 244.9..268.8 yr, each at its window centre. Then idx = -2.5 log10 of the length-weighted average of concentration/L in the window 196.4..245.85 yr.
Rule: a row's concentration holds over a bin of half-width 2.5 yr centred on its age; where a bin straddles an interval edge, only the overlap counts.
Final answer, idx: -0.13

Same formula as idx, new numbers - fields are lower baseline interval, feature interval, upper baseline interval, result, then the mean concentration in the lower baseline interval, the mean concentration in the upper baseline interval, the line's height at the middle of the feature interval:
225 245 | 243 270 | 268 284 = 0.12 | 199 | 151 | 174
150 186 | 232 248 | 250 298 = -0.25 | 166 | 155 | 159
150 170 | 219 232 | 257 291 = -0.21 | 166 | 149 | 156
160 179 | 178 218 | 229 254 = 0.07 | 164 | 192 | 175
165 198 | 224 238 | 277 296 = -0.19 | 165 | 168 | 166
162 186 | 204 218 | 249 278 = -0.03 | 164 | 146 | 157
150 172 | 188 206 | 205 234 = 0.06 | 166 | 178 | 173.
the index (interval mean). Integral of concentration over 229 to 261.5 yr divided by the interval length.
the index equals 184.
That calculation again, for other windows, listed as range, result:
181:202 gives 165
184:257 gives 177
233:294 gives 166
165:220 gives 164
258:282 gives 141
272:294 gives 164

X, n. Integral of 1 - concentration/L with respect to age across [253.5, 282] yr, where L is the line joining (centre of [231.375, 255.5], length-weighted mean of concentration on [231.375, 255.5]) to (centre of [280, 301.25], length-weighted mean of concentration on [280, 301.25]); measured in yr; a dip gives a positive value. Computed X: 5.6 yr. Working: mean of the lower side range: 190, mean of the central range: 144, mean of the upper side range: 170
